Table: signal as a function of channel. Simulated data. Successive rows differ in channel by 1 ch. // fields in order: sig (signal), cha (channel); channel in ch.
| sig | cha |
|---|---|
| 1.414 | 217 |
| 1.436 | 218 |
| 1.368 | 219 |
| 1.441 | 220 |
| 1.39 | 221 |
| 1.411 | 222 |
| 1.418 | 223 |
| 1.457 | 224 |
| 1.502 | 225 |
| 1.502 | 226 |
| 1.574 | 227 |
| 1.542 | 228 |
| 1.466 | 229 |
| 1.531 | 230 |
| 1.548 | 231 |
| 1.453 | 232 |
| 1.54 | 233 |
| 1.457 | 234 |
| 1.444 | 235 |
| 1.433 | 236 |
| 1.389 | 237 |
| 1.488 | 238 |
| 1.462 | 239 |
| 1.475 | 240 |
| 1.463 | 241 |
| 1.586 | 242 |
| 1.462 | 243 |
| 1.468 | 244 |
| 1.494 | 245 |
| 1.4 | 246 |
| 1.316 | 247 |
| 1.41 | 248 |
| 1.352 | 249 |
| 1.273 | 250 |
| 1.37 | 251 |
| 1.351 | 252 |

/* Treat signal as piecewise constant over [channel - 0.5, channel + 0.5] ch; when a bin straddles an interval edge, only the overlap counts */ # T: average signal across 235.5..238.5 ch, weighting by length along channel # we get 1.44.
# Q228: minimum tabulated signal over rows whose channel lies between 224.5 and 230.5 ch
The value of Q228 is 1.466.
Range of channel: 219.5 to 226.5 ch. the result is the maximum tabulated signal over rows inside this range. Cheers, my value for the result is 1.502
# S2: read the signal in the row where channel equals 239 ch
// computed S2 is 1.462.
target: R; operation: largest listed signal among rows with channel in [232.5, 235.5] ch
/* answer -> 1.54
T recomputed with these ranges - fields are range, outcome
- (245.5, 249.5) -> 1.37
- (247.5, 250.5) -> 1.34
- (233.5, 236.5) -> 1.44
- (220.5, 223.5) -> 1.41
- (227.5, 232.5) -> 1.51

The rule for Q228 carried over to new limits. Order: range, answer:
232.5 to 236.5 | 1.433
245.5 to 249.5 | 1.316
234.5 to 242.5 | 1.389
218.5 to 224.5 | 1.368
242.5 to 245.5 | 1.462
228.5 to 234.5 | 1.453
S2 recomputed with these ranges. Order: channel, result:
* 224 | 1.457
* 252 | 1.351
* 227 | 1.574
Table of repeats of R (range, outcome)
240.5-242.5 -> 1.586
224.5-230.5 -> 1.574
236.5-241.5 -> 1.488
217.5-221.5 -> 1.441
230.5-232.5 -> 1.548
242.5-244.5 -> 1.468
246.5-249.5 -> 1.41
